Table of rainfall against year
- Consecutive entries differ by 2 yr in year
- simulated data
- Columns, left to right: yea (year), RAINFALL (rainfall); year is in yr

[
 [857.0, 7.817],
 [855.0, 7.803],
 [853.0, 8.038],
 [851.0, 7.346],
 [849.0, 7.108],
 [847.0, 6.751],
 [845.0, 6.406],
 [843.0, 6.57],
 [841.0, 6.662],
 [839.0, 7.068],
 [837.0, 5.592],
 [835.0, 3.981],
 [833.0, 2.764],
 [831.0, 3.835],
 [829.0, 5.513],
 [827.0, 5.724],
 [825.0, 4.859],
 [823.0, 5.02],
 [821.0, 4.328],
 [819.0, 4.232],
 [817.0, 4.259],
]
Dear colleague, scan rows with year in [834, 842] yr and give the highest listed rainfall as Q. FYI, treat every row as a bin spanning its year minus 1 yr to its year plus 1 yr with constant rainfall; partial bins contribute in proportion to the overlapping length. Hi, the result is 7.068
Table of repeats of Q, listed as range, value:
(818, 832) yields 5.724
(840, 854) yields 8.038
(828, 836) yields 5.513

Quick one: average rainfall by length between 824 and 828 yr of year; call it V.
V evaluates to 5.29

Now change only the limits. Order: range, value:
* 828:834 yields 4.04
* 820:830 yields 5.09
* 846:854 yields 7.31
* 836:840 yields 6.33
